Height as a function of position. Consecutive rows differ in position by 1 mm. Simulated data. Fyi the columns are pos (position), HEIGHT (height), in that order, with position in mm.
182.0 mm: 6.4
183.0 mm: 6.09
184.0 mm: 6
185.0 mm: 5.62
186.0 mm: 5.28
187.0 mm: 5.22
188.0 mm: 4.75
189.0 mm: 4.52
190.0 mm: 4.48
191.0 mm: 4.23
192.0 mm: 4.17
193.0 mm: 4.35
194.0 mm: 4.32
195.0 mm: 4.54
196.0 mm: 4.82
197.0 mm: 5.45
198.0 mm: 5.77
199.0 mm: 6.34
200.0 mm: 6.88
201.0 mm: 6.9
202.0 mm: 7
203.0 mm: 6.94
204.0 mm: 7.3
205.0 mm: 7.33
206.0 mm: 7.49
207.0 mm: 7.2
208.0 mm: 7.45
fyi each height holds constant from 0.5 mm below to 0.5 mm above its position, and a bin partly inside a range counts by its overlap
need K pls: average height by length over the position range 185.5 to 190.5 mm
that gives 4.85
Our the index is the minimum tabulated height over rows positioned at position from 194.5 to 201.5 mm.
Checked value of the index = 4.54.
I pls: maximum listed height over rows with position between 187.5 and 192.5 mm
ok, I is 4.75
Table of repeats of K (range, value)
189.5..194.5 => 4.31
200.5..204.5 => 7.04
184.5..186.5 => 5.45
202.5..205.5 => 7.19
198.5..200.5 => 6.61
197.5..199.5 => 6.05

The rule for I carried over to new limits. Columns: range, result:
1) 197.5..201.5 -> 6.9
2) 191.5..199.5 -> 6.34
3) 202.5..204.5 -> 7.3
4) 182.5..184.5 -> 6.09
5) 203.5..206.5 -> 7.49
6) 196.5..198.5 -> 5.77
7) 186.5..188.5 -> 5.22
